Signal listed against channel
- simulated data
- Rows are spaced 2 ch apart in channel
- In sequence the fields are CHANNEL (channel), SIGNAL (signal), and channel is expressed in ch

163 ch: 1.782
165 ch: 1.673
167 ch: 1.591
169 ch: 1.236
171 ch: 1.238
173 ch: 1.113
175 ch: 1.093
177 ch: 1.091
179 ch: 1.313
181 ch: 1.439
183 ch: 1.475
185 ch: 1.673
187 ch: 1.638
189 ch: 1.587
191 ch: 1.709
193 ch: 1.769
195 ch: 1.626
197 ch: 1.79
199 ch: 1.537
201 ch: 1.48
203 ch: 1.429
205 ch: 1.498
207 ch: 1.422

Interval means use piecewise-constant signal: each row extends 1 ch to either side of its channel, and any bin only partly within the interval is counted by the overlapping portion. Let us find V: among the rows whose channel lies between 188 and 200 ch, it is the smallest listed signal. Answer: 1.537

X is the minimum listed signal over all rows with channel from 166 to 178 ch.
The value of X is 1.091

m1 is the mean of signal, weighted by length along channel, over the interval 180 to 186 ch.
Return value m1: 1.53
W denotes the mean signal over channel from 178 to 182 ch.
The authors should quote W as 1.38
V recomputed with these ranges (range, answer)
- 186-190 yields 1.587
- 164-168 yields 1.591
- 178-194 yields 1.313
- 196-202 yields 1.48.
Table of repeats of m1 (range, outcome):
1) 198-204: 1.48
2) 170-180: 1.17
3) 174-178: 1.09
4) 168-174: 1.2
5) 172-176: 1.1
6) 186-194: 1.68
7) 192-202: 1.64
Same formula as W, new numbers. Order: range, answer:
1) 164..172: 1.43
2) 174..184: 1.28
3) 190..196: 1.7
